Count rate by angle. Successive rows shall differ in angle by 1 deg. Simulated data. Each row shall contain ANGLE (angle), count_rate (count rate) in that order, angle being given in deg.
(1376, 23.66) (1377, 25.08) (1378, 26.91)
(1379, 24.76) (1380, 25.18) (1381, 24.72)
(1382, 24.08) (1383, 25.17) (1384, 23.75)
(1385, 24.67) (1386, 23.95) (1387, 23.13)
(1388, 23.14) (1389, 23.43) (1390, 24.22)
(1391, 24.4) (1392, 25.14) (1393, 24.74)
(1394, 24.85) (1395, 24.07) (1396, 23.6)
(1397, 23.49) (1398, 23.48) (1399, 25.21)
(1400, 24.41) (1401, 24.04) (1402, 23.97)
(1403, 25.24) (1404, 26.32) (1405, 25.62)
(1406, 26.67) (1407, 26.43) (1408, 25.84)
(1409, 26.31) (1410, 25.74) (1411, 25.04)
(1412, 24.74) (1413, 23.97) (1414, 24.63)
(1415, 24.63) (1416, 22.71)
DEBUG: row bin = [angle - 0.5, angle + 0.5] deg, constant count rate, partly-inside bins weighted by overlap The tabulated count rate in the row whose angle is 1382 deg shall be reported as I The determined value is 24.08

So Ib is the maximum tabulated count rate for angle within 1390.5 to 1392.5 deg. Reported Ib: 25.14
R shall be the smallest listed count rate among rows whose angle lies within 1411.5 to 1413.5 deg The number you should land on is 23.97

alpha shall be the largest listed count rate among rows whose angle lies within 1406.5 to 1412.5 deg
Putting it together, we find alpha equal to 26.43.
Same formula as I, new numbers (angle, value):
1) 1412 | 24.74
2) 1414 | 24.63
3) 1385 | 24.67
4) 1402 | 23.97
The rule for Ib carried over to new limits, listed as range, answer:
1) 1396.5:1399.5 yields 25.21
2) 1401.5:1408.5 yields 26.67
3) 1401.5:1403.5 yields 25.24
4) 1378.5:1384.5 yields 25.18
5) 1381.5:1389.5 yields 25.17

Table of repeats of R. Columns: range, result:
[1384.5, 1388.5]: 23.13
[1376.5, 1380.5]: 24.76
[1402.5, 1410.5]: 25.24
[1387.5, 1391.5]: 23.14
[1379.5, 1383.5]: 24.08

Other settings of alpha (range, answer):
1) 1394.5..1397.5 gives 24.07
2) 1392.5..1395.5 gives 24.85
